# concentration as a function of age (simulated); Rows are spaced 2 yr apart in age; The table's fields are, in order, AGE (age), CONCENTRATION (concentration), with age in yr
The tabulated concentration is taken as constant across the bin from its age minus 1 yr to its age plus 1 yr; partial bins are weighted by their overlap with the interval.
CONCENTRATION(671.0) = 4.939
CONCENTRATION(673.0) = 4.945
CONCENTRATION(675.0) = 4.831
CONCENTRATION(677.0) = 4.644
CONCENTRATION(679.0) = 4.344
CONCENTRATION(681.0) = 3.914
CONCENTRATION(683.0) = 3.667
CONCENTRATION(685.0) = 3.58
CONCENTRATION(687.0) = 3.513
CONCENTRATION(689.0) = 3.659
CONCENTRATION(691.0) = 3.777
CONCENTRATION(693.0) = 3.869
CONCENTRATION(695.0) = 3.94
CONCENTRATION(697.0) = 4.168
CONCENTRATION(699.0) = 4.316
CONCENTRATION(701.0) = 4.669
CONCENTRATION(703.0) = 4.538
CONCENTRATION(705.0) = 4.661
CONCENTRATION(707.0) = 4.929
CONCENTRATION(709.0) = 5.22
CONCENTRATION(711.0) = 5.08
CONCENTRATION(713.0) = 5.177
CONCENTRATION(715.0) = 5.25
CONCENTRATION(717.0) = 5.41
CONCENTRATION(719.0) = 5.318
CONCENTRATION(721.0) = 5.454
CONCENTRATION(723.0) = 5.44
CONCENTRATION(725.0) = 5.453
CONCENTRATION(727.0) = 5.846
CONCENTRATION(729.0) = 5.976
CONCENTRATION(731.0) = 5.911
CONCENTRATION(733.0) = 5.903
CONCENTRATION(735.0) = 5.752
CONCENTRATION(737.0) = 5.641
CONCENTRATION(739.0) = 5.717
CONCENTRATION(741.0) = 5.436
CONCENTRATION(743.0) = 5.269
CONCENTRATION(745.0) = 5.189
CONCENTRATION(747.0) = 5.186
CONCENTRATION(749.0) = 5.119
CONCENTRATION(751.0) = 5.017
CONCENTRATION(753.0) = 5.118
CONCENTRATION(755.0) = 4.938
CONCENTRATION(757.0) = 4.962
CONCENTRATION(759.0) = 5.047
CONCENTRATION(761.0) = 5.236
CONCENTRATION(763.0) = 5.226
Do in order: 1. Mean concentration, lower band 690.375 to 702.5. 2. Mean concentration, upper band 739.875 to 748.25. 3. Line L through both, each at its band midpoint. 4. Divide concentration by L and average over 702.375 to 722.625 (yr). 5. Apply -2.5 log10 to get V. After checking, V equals -0.13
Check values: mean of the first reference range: 4.15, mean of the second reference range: 5.27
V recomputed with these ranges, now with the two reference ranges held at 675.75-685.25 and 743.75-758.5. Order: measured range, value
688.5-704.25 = 0.044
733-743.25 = -0.150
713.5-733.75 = -0.188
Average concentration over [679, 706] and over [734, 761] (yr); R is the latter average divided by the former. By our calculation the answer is 1.30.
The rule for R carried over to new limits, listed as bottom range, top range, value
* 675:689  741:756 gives 1.29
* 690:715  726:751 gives 1.22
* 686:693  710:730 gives 1.48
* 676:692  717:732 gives 1.44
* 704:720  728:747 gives 1.10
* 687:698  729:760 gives 1.39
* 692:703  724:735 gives 1.38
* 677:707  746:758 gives 1.24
